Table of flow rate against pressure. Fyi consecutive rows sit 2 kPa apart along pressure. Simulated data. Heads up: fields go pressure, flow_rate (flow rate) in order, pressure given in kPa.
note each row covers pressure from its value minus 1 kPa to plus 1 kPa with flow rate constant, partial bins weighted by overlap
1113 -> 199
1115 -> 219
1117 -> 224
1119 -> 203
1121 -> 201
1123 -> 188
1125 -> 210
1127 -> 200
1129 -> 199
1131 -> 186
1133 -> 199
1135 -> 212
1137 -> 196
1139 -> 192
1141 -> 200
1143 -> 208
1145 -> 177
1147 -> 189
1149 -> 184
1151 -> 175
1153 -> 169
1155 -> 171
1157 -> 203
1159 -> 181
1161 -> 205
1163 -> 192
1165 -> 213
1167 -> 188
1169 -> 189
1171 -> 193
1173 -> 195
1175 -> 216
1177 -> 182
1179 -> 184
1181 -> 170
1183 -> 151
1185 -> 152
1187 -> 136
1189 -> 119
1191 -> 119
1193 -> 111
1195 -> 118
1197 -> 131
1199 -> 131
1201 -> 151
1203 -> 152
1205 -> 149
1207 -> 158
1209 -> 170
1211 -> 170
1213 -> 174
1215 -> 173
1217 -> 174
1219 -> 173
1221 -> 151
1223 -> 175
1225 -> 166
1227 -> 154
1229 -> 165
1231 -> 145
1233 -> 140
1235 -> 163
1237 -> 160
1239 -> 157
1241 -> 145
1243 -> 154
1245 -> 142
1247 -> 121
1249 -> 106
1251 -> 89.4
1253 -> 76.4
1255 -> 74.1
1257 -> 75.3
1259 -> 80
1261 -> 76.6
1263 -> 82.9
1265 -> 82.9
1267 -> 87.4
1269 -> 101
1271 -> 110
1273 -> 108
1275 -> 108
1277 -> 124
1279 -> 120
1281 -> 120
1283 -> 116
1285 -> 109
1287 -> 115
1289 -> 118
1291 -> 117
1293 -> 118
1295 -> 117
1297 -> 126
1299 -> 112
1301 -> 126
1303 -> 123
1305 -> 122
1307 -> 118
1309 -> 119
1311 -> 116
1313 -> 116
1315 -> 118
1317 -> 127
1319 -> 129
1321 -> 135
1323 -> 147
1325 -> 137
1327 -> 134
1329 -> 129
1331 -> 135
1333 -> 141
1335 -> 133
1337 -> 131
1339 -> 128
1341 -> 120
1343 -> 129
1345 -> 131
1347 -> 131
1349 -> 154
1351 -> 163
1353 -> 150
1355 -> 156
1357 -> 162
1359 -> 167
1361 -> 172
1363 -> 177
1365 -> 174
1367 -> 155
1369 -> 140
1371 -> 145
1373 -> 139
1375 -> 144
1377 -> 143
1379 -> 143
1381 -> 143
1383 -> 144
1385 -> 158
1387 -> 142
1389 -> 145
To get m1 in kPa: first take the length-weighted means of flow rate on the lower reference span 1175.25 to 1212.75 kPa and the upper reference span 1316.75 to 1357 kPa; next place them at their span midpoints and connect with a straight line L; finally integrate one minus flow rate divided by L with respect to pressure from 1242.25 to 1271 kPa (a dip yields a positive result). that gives 9.6 kPa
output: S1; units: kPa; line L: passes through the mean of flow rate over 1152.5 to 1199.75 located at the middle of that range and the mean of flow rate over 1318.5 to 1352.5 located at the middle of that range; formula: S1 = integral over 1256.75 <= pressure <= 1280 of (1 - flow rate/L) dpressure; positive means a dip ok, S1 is 8.1 kPa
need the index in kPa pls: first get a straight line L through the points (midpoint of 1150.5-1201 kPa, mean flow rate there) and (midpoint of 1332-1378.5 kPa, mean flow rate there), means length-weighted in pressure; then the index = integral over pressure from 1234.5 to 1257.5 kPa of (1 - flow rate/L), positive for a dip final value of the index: 5.4 kPa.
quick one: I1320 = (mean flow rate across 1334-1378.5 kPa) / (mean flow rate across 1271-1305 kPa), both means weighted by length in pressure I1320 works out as 1.3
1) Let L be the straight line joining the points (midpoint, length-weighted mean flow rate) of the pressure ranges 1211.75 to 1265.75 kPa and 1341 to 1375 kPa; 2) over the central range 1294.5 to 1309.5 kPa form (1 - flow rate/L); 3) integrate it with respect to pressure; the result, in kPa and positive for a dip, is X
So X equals 2.3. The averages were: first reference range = 133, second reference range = 152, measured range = 121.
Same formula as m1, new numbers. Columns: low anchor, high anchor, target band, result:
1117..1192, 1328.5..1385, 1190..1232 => 5.2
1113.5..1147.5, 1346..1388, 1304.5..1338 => 6.8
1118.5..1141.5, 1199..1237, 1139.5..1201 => 3.5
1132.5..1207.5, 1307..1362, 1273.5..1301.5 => 5.7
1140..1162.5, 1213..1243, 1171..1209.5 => 4.6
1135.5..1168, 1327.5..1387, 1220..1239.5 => 1.8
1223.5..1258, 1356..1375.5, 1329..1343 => 1.9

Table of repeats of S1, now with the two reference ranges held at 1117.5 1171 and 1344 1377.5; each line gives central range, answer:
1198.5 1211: 1.9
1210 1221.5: 0.7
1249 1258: 4.8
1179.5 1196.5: 4.6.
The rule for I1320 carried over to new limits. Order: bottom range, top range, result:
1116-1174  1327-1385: 0.75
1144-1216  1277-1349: 0.75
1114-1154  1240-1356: 0.61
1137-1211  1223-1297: 0.70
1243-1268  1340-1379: 1.60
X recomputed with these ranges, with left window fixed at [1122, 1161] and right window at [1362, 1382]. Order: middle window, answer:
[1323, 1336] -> 1.8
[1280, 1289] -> 2.7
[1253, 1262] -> 5.0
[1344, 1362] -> 0.0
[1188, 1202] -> 4.3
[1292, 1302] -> 2.7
